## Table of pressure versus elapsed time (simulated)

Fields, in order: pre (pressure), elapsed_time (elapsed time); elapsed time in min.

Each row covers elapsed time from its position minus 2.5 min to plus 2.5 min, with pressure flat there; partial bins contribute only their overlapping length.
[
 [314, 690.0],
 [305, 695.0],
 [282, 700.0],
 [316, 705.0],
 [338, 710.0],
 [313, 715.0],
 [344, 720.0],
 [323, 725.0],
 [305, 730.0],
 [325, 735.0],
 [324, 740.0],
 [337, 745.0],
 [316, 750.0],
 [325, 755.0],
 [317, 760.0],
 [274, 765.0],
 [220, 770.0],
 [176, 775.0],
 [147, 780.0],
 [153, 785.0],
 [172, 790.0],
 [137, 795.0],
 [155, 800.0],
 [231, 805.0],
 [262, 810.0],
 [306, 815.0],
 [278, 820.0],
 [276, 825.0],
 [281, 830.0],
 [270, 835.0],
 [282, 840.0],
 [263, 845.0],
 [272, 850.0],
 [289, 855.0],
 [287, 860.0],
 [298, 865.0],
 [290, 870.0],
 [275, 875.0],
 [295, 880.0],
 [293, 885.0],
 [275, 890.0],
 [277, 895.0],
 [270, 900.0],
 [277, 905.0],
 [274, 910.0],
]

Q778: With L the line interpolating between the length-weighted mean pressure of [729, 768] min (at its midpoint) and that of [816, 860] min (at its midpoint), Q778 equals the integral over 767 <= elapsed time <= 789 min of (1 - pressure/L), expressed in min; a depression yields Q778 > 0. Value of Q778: 9.20 min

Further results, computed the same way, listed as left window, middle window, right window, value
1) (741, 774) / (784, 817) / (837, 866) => 9.70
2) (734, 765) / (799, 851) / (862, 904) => 6.09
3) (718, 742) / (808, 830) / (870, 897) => 1.43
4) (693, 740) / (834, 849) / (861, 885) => 1.19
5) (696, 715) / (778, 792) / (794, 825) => 5.33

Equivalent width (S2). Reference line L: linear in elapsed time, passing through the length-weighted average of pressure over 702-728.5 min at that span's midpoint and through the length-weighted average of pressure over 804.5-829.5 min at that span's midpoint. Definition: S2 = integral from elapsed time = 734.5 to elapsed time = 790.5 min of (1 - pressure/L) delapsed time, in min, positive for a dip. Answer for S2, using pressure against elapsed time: 8.45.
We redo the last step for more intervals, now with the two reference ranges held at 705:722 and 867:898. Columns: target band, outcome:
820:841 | 1.5 min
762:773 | 2.4 min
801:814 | 2.6 min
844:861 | 0.8 min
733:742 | -0.1 min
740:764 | -0.1 min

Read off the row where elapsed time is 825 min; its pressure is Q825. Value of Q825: 276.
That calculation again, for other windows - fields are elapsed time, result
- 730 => 305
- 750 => 316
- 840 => 282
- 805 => 231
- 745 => 337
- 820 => 278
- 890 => 275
